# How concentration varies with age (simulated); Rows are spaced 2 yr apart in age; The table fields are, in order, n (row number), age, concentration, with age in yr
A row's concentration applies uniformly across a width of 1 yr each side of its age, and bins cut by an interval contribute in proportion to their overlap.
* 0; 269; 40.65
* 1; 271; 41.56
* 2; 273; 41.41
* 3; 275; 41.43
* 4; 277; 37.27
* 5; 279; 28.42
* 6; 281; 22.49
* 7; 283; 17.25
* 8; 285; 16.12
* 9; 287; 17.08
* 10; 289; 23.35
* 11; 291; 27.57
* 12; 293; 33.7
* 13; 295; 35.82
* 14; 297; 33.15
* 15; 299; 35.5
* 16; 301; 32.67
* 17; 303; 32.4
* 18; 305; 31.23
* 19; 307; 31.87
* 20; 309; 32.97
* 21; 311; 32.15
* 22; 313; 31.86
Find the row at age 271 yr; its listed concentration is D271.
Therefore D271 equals 41.56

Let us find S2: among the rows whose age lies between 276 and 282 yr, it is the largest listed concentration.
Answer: 37.27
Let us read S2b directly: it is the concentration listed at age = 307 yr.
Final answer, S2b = 31.87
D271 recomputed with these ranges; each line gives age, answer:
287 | 17.08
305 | 31.23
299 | 35.5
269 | 40.65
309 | 32.97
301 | 32.67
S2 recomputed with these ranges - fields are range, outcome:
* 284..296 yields 35.82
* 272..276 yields 41.43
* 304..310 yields 32.97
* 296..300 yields 35.5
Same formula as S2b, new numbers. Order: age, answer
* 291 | 27.57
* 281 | 22.49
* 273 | 41.41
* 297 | 33.15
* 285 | 16.12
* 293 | 33.7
